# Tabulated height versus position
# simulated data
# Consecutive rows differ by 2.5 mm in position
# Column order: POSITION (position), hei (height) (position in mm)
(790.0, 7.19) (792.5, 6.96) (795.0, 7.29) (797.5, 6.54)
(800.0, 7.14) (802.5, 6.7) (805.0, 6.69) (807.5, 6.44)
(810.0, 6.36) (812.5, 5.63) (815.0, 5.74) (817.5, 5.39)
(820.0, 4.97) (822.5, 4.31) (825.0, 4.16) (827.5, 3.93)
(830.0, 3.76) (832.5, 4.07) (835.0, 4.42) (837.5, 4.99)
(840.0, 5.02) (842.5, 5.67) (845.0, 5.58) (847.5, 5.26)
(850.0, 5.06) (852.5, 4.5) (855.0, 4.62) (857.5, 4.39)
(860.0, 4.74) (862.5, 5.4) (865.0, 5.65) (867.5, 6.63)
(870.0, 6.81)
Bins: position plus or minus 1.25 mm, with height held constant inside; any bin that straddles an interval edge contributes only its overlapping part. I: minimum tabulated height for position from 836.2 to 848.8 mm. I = 4.99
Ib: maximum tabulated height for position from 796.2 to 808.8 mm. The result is 7.14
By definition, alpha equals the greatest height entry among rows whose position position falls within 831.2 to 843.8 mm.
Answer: 5.67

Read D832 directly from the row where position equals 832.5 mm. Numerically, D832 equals 4.07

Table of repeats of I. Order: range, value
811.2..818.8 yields 5.39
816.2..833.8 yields 3.76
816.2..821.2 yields 4.97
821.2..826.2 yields 4.16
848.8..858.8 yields 4.39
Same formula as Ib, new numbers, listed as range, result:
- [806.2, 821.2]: 6.44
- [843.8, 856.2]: 5.58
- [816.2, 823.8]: 5.39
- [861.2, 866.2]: 5.65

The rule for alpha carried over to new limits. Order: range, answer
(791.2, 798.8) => 7.29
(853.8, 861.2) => 4.74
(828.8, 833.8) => 4.07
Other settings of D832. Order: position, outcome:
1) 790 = 7.19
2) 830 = 3.76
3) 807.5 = 6.44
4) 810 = 6.36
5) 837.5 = 4.99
